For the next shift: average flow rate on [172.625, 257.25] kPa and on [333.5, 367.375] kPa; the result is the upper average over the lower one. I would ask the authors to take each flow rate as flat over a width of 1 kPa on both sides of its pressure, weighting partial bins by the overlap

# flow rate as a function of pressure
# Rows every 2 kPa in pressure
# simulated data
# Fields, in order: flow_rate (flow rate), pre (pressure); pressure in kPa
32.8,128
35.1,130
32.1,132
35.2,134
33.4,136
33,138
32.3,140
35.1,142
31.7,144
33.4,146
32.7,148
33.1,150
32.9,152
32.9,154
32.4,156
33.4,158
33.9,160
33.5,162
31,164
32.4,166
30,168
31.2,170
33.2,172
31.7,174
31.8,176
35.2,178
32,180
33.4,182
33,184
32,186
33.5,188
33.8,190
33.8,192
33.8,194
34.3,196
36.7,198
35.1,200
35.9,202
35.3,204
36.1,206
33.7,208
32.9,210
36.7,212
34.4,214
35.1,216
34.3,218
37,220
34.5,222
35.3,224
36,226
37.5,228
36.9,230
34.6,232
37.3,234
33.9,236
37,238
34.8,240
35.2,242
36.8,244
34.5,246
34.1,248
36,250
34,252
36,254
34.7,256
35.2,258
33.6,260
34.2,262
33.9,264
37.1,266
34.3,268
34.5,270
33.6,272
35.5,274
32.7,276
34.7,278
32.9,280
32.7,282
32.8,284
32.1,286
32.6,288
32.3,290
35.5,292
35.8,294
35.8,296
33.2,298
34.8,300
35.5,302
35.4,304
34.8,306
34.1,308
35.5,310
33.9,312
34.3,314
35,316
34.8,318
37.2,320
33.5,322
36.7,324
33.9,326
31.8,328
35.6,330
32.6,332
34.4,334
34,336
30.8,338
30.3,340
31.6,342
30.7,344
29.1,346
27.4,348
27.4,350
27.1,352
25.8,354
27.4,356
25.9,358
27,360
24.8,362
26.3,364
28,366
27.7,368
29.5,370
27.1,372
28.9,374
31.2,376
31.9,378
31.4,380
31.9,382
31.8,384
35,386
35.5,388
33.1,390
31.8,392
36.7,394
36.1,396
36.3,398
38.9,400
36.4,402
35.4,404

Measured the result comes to 0.82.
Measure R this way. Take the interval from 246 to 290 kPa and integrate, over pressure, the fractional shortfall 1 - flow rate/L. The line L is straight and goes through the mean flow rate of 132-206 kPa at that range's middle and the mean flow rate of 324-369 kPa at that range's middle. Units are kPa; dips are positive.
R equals -4.0 kPa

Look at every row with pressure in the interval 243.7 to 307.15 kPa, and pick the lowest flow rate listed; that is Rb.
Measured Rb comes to 32.1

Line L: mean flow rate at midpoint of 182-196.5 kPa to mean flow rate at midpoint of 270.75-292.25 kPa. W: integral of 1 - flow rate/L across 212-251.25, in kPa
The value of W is -2.6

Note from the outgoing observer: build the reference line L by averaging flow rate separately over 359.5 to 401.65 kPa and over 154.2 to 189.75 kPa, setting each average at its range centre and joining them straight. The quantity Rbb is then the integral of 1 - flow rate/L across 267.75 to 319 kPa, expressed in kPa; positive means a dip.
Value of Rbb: -3.5 kPa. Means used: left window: 32.6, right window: 31.6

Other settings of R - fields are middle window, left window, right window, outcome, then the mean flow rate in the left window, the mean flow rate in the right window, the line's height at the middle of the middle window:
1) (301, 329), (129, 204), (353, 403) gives -2.67 kPa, 33.3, 31.1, 31.7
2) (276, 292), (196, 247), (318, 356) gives 0.18 kPa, 35.5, 31.6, 33.4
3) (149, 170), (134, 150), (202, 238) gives 0.76 kPa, 33.2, 35.4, 33.7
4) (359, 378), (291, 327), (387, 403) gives 3.95 kPa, 35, 35.6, 35.4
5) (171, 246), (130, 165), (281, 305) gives -2.70 kPa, 33.1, 34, 33.5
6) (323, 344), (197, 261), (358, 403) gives -0.20 kPa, 35.3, 31.6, 32.7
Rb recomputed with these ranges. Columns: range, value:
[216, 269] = 33.6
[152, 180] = 30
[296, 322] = 33.2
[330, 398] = 24.8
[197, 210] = 32.9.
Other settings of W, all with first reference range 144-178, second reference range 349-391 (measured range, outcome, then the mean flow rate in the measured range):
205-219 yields -1.3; 34.7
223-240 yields -2.5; 36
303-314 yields -1.6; 34.7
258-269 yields -1.3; 34.7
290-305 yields -2.2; 35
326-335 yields -1.1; 33.6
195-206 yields -1.2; 35.5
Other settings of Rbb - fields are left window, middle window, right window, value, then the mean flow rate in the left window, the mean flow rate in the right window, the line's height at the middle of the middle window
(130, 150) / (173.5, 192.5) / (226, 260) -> 0.7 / 33.3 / 35.5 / 34.2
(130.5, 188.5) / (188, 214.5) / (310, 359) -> -1.8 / 32.8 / 31.8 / 32.6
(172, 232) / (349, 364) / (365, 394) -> 2.5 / 34.5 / 31.3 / 31.7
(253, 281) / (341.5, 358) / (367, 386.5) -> 1.8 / 34.5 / 30.5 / 31.5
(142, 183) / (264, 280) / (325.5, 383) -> -1.8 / 32.7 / 29.7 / 30.9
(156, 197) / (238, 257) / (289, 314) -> -0.7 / 32.8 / 34.7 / 33.9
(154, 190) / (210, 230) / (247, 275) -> -1.1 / 32.6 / 34.8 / 33.8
